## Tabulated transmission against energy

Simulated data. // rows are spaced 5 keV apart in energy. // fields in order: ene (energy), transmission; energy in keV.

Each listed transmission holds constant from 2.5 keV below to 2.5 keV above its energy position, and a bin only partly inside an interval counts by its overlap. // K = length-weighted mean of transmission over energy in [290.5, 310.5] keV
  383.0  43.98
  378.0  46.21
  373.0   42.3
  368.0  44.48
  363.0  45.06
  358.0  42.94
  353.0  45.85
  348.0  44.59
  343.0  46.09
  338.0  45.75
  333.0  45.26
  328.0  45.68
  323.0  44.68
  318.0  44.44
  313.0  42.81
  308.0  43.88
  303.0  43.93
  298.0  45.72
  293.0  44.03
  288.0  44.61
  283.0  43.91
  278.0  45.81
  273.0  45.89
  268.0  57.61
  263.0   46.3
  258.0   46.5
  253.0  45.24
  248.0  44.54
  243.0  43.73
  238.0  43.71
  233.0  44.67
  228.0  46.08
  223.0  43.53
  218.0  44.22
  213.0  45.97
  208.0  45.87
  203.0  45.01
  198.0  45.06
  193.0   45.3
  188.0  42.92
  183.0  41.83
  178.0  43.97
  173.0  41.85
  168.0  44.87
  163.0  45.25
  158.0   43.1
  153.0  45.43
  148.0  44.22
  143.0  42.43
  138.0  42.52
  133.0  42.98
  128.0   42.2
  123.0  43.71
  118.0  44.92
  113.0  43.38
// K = 44.4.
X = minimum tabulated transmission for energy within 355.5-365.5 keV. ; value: 42.94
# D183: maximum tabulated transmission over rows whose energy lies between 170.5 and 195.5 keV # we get 45.3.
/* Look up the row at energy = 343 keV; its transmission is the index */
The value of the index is 46.09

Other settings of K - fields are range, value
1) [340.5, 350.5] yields 45.3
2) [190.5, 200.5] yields 45.2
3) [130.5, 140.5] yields 42.8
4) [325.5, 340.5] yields 45.6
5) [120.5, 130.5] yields 43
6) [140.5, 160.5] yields 43.8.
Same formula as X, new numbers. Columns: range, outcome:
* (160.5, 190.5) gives 41.83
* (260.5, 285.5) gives 43.91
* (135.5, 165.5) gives 42.43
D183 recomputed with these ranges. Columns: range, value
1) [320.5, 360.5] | 46.09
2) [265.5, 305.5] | 57.61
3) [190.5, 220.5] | 45.97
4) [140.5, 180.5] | 45.43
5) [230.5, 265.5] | 46.5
